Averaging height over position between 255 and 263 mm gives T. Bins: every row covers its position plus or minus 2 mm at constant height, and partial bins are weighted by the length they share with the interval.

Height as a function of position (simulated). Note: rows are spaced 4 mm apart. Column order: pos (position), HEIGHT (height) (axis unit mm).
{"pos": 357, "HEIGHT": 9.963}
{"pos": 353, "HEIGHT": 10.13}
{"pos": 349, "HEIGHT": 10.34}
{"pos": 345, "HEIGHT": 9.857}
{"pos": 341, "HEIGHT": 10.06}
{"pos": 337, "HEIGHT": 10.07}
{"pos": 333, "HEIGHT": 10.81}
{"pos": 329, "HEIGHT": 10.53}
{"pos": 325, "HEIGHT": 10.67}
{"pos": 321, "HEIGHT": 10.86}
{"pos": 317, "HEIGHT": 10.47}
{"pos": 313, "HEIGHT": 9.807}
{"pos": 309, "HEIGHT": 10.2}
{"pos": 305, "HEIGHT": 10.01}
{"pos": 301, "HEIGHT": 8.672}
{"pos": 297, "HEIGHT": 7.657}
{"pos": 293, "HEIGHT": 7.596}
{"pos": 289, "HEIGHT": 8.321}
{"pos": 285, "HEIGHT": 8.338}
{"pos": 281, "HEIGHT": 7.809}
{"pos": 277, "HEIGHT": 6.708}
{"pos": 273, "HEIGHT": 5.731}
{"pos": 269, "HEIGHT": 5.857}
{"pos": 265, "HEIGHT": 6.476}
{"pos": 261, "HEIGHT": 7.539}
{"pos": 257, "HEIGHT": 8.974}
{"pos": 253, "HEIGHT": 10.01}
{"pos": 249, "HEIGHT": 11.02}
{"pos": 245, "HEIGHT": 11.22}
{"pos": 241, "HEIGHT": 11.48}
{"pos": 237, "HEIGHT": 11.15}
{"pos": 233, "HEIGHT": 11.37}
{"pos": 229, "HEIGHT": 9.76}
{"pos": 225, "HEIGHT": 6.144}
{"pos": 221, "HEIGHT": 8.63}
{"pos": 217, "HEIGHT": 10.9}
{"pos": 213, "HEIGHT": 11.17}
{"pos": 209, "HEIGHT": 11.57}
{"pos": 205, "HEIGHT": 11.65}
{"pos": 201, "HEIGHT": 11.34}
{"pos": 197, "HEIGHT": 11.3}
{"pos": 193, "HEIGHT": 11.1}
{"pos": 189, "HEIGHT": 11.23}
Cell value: 8.26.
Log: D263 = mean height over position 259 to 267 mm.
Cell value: 7.01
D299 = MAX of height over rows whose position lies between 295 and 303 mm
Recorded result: 8.672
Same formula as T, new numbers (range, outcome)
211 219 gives 11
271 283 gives 6.75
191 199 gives 11.2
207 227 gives 9.68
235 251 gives 11.2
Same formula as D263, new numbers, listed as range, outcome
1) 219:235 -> 8.98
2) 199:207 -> 11.5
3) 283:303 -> 8.12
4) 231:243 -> 11.3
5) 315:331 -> 10.6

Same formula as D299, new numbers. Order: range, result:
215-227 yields 10.9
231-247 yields 11.48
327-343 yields 10.81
